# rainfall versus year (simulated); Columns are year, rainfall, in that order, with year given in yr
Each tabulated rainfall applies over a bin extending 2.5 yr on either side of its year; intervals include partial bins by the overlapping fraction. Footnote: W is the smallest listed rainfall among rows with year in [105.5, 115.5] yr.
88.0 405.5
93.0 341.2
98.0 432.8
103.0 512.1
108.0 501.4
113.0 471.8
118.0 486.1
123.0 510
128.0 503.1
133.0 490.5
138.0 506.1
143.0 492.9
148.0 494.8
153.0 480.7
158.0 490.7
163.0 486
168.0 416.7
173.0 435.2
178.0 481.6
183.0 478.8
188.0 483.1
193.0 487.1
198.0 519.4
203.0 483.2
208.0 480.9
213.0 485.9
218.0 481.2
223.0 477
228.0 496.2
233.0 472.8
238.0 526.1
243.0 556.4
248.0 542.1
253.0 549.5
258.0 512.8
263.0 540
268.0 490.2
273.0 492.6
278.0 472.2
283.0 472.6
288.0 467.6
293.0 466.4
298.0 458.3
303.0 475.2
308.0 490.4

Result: 471.8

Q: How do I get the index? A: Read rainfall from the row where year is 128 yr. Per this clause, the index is 503.1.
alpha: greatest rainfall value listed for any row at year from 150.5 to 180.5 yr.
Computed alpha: 490.7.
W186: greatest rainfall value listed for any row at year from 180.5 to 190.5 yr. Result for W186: 483.1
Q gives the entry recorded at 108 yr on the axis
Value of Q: 501.4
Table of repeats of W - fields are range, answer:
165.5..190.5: 416.7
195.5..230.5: 477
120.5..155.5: 480.7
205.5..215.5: 480.9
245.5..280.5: 472.2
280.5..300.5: 458.3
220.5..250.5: 472.8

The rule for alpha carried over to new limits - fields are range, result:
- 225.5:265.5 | 556.4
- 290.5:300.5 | 466.4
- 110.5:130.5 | 510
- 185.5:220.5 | 519.4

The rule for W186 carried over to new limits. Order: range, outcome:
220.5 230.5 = 496.2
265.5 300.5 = 492.6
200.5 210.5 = 483.2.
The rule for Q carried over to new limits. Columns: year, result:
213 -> 485.9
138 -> 506.1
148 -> 494.8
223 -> 477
